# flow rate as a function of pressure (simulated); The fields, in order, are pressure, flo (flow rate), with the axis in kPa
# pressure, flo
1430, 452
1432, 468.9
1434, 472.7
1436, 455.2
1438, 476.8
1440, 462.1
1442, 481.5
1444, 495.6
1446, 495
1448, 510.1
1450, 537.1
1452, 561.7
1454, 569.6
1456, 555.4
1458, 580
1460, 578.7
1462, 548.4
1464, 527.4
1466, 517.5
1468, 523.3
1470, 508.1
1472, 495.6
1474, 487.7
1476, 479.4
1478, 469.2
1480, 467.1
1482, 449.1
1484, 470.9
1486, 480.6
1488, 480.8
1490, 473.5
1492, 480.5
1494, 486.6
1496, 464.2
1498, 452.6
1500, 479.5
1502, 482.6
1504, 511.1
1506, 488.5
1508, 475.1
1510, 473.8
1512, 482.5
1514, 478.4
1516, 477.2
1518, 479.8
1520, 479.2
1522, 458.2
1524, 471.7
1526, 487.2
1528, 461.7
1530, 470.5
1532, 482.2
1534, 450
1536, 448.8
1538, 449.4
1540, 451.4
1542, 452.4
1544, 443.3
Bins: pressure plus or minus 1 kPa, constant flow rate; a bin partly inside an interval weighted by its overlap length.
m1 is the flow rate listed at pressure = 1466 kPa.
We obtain 517.5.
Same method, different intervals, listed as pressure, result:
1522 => 458.2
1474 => 487.7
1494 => 486.6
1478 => 469.2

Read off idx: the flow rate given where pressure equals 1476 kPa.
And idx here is 479.4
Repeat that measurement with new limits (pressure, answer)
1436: 455.2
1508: 475.1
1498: 452.6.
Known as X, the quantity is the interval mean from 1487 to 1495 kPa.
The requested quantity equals 480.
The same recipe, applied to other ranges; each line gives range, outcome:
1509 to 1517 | 478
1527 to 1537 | 463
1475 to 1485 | 467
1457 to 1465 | 559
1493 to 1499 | 468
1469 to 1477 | 493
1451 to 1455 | 566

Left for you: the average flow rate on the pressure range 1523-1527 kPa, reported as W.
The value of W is 479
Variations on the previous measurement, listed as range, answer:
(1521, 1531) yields 470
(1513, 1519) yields 478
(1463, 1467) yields 522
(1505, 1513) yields 480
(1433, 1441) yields 467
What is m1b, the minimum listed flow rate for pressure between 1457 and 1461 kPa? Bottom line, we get 578.7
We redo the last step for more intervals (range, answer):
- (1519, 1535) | 450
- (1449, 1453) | 537.1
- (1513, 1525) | 458.2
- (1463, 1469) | 517.5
